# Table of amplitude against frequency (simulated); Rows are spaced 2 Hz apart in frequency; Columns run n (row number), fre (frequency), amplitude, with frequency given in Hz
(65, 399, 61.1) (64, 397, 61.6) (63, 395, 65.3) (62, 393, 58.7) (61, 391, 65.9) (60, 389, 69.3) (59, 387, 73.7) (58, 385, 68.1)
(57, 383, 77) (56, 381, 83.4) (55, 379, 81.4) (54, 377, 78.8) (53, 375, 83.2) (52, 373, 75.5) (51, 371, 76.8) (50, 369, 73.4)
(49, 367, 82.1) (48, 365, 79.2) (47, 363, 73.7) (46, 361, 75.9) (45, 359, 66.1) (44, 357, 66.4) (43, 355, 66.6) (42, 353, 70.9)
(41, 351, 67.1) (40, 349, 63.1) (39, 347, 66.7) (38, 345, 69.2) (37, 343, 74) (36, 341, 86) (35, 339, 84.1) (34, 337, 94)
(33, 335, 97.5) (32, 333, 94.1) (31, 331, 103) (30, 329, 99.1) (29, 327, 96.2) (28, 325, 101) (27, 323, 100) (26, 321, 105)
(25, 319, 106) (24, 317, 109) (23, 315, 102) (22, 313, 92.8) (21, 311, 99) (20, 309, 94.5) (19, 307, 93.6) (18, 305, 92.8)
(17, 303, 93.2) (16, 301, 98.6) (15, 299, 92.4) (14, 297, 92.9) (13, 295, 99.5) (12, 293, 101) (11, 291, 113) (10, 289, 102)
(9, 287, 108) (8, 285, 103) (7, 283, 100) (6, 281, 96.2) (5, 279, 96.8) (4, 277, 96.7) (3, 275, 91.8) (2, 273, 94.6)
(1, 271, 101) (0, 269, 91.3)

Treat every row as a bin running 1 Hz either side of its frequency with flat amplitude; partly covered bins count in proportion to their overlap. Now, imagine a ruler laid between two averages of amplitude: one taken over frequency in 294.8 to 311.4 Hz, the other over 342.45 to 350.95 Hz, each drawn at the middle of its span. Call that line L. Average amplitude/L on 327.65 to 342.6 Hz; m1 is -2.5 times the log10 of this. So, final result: -0.24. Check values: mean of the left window 94.8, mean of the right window 67.8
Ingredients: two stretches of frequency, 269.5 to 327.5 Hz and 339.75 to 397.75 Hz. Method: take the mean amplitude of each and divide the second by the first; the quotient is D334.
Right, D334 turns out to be 0.7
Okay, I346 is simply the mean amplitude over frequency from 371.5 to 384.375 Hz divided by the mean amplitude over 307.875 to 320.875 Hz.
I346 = 0.79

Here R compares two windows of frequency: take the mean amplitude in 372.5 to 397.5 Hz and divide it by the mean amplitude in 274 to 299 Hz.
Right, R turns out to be 0.7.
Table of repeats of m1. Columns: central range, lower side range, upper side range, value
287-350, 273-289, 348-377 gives -0.09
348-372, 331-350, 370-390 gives 0.11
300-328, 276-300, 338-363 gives -0.13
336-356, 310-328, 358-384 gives 0.20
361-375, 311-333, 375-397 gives 0.04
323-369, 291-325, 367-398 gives 0.07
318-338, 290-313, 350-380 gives -0.14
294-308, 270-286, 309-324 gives 0.06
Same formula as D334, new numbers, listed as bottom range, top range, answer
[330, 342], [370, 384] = 0.85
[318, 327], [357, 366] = 0.71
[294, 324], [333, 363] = 0.77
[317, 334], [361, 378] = 0.77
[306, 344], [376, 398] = 0.74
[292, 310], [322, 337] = 1.03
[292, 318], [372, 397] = 0.75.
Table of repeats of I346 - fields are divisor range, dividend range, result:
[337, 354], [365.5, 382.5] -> 1.07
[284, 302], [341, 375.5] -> 0.72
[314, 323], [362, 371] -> 0.73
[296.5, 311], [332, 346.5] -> 0.90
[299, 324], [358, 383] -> 0.79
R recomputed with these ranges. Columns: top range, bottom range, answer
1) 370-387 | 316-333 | 0.76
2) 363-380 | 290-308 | 0.81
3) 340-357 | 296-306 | 0.75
